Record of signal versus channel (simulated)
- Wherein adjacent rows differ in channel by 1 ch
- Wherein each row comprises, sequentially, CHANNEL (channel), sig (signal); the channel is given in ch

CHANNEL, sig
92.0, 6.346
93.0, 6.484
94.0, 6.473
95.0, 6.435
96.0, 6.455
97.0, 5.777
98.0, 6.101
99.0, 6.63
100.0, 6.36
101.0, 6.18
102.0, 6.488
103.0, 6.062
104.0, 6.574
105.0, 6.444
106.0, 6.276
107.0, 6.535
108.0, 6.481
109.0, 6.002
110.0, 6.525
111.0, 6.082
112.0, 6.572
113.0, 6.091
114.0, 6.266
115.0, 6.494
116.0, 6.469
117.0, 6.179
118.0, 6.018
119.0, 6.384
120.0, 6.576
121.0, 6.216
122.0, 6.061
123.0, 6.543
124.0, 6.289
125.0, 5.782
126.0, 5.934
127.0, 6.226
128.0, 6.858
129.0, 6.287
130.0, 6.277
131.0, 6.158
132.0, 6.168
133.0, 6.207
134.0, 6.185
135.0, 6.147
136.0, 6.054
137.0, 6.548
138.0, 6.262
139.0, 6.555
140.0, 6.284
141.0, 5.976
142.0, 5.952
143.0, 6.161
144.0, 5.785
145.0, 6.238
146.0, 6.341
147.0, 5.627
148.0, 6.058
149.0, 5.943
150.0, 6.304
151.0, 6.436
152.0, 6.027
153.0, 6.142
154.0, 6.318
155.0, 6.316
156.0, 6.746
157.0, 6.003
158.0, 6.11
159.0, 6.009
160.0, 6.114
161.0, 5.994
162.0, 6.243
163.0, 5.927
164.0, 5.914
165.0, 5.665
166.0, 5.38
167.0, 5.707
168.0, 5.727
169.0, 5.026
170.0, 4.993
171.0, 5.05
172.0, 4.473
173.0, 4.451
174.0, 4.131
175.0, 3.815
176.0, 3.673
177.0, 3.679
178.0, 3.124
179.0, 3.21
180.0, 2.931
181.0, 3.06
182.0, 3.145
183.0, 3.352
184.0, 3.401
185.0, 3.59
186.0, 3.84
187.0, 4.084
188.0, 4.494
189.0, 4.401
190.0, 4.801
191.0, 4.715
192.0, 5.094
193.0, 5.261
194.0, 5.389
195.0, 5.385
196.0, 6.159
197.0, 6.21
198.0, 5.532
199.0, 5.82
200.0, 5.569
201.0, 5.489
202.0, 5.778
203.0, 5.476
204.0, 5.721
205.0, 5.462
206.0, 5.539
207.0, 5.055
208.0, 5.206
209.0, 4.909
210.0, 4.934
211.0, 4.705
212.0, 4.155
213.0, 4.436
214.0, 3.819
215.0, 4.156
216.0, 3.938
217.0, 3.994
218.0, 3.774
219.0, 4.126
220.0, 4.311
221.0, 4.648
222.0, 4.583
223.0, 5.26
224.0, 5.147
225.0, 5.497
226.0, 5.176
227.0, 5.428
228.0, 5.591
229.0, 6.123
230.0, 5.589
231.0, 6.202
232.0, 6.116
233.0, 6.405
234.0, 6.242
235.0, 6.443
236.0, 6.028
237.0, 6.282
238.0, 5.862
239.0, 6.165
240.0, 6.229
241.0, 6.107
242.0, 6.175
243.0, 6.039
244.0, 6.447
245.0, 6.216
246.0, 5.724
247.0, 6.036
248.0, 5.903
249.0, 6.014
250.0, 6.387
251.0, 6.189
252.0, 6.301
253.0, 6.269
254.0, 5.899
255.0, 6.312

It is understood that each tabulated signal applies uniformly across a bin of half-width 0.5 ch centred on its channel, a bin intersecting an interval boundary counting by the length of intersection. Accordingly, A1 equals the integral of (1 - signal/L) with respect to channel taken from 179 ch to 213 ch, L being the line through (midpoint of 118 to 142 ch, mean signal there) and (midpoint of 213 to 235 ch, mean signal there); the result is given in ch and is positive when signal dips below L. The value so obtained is 3.9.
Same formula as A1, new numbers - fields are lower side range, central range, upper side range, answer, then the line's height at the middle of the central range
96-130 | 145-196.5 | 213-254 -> 7.7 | 5.95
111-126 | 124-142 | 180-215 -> -0.7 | 5.99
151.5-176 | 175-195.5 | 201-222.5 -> 4.5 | 5.18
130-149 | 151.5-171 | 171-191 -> -3.8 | 4.93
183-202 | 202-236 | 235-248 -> 2.8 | 5.57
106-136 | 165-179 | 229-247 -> 3.8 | 6.21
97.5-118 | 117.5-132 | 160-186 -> -1.0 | 5.85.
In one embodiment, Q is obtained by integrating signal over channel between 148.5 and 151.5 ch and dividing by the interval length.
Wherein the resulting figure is 6.23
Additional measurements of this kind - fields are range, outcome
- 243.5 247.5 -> 6.11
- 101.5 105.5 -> 6.39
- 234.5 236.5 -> 6.24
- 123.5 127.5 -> 6.06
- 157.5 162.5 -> 6.09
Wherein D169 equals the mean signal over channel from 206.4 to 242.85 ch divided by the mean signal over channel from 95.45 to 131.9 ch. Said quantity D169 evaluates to 0.83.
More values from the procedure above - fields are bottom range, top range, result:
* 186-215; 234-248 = 1.20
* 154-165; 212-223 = 0.69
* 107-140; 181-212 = 0.78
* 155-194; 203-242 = 1.11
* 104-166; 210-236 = 0.81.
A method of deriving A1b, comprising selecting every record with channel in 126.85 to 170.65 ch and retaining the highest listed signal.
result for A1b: 6.858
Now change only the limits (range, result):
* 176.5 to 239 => 6.443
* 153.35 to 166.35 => 6.746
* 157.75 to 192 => 6.243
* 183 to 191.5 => 4.801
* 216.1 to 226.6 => 5.497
